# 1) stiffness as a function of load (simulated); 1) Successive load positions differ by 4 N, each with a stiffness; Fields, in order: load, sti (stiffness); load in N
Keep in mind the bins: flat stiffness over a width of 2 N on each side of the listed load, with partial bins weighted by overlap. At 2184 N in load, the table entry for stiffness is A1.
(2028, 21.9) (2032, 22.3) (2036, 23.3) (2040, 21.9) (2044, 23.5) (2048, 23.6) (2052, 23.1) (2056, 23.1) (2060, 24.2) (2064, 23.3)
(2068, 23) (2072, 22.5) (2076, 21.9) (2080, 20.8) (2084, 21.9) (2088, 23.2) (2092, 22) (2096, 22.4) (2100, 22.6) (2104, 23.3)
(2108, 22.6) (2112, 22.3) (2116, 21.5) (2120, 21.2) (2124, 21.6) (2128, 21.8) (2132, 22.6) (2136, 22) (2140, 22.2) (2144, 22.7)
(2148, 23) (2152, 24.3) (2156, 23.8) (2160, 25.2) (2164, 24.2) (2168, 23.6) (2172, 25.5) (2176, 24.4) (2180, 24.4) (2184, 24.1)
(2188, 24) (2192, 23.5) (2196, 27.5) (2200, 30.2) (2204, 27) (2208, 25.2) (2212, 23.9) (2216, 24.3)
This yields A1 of 24.1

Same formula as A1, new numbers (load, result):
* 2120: 21.2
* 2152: 24.3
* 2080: 20.8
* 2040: 21.9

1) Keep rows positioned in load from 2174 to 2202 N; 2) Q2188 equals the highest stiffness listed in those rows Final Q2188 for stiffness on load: 30.2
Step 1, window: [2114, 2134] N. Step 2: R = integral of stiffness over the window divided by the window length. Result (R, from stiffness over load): 21.7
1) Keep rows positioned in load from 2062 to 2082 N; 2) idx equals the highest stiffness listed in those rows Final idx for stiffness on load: 23.3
